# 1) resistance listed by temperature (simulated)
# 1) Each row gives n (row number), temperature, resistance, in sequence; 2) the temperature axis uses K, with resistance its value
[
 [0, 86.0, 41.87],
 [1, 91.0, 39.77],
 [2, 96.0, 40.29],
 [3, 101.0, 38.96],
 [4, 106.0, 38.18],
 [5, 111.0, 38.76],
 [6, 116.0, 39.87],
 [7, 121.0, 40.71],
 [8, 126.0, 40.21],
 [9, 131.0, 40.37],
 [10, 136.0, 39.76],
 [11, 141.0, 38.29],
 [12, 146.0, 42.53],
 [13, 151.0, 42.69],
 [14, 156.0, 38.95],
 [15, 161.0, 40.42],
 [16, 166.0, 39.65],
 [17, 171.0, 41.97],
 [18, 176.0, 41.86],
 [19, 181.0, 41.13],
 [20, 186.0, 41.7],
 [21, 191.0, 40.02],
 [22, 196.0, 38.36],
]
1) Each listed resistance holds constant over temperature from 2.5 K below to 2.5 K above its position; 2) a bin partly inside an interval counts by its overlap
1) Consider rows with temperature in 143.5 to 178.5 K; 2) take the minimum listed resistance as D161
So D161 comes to 38.95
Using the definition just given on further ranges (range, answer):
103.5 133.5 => 38.18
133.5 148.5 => 38.29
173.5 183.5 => 41.13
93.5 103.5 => 38.96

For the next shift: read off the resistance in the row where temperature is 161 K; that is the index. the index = 40.42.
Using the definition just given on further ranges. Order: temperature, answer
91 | 39.77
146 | 42.53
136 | 39.76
